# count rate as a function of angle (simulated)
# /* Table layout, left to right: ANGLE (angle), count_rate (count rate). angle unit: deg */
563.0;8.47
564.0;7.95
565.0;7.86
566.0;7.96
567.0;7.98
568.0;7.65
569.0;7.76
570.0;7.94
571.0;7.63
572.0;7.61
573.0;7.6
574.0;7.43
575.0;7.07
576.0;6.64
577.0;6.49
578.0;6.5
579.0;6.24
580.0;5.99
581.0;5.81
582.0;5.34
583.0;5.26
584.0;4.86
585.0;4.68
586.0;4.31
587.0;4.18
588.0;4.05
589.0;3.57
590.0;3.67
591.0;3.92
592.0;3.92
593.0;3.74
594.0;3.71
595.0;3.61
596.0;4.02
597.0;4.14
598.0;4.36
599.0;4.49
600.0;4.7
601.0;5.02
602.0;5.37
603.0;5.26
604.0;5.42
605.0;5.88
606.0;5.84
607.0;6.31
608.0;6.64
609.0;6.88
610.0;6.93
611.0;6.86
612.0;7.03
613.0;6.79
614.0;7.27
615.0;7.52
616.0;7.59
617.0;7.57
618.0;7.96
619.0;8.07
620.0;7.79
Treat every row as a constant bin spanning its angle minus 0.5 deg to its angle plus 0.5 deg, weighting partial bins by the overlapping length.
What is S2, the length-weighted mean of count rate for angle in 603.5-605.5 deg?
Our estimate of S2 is 5.65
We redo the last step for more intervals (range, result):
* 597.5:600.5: 4.52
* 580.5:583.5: 5.47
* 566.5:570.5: 7.83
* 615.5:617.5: 7.58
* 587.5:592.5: 3.83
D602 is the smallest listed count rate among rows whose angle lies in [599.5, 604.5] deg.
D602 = 4.7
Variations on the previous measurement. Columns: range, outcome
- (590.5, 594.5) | 3.71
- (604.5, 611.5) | 5.84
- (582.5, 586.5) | 4.31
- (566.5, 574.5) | 7.43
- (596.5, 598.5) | 4.14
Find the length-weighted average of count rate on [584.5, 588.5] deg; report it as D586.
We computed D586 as 4.3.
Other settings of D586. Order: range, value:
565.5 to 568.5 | 7.86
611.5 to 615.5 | 7.15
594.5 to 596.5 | 3.81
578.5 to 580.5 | 6.12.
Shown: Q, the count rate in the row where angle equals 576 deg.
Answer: 6.64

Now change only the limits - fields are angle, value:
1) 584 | 4.86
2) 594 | 3.71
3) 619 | 8.07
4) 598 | 4.36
